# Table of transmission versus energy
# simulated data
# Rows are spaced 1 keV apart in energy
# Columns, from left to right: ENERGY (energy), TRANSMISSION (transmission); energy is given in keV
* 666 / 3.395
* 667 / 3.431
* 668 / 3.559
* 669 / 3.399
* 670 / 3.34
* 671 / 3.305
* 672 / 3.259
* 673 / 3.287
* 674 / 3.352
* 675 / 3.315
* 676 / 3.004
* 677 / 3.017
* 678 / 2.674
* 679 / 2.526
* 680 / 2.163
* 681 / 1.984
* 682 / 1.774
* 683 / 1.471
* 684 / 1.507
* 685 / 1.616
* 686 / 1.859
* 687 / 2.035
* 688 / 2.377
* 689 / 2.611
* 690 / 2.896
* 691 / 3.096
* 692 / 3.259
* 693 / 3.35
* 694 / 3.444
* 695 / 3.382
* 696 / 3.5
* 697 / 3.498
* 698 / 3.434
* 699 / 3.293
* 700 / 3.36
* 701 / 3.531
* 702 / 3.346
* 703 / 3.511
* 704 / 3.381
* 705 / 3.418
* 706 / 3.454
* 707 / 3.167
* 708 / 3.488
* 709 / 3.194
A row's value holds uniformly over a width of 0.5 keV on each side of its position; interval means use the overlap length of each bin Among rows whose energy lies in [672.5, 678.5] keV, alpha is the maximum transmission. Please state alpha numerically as 3.352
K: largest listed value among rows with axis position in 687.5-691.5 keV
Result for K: 3.096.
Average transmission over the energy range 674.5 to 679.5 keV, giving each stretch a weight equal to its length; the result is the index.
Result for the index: 2.91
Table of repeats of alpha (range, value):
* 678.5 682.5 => 2.526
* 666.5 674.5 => 3.559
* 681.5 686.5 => 1.859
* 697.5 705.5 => 3.531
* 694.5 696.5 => 3.5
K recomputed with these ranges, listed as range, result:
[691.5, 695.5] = 3.444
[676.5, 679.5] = 3.017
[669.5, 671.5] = 3.34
